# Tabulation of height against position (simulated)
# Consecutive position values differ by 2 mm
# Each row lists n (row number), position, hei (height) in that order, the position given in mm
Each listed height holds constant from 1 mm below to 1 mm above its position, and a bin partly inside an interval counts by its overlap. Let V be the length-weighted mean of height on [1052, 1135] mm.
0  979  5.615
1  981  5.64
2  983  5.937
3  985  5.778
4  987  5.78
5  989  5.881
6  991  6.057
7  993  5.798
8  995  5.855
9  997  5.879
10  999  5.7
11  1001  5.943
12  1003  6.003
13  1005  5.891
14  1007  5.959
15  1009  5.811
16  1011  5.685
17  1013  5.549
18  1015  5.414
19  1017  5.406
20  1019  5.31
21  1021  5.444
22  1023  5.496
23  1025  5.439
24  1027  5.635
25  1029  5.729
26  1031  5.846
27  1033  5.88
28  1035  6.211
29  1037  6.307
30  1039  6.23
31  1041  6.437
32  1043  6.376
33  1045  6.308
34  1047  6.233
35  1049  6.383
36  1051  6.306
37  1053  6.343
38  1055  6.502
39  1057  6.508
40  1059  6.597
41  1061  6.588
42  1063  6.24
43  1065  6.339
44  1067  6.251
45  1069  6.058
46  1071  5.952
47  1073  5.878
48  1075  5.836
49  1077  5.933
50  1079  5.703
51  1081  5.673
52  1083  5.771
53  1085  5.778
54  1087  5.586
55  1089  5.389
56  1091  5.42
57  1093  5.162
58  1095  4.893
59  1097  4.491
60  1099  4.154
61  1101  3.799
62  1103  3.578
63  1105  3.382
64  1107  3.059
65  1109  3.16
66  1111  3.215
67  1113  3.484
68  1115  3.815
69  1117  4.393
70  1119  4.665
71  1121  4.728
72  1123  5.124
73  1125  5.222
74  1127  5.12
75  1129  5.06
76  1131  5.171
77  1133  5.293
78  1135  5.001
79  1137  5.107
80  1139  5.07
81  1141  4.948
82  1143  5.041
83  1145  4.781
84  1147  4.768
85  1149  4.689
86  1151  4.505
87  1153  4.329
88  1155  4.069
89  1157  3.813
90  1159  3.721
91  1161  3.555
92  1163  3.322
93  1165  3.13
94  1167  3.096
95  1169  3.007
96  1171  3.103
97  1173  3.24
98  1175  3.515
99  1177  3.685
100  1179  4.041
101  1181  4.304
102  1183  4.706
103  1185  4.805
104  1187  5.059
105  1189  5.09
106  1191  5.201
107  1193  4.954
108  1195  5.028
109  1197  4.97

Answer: 5.15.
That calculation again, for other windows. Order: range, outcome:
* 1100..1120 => 3.65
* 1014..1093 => 5.96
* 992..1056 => 5.92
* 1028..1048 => 6.16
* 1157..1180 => 3.42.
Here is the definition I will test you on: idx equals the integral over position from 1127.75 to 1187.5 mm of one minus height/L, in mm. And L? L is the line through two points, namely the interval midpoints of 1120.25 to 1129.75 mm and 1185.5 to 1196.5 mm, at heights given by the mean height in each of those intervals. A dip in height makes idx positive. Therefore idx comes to 9.4 mm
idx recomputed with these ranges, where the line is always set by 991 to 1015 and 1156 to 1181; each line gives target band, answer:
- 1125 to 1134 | -2.6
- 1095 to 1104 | 0.7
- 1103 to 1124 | 1.7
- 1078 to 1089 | -2.3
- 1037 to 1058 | -4.8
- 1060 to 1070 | -2.7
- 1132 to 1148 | -4.6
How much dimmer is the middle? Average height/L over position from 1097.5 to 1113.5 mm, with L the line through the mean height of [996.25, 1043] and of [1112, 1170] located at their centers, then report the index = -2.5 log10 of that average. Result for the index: 0.35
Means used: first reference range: 5.8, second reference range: 4.41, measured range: 3.51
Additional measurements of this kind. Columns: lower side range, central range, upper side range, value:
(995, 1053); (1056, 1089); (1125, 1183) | -0.14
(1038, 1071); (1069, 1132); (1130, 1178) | 0.11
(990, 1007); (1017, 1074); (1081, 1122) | -0.17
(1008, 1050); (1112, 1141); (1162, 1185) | -0.11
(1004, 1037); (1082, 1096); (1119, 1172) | -0.09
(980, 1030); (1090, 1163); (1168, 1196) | 0.07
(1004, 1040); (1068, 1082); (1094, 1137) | -0.18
